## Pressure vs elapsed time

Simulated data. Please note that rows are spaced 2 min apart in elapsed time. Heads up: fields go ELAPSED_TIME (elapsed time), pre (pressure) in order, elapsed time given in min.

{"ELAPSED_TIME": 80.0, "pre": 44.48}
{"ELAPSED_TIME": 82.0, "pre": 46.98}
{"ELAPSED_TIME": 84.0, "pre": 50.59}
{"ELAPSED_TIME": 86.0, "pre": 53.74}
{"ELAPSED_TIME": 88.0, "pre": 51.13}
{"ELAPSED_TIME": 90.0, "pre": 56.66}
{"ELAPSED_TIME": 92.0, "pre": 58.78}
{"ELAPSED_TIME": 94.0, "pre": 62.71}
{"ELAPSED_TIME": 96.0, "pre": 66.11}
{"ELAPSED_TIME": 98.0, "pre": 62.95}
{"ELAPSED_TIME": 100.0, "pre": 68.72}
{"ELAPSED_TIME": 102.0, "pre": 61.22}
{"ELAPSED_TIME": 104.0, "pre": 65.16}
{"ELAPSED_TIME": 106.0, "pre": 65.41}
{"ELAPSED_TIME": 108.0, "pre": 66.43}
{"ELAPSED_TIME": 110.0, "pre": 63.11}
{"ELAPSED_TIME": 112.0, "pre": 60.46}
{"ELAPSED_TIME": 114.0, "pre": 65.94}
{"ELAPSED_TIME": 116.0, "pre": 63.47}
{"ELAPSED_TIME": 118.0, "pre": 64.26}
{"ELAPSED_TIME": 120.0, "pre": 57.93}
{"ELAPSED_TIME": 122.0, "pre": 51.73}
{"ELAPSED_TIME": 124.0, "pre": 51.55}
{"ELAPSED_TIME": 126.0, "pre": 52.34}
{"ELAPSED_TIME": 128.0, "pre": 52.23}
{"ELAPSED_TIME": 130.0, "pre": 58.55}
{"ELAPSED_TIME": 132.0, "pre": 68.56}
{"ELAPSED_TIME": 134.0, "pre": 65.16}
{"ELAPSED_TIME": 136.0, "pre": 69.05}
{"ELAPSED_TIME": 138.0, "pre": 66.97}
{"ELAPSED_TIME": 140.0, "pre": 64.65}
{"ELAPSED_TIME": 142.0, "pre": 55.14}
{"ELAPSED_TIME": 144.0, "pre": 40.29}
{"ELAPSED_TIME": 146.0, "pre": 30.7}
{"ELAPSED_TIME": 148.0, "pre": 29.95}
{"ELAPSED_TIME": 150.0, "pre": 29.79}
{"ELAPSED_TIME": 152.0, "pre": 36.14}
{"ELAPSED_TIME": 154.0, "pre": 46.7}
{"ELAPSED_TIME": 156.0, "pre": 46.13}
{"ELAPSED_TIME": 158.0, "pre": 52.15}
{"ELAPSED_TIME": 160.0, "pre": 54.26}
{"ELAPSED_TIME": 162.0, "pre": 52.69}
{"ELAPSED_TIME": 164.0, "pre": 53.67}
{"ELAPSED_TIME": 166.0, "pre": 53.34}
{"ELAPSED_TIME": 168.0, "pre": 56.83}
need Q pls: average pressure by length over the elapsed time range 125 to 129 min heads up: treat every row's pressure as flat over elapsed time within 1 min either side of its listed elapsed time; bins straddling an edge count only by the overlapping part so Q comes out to 52.3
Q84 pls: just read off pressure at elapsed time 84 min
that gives 50.59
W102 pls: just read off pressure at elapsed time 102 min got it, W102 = 61.22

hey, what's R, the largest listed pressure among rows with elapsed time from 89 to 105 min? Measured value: 68.72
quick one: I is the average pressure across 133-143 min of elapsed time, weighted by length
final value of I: 64.2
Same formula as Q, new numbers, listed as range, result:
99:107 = 65.1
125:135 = 59.4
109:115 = 63.2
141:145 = 47.7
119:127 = 53.4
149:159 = 42.2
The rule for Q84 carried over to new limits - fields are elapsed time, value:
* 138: 66.97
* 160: 54.26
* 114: 65.94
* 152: 36.14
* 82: 46.98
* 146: 30.7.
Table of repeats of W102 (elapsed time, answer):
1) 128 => 52.23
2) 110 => 63.11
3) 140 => 64.65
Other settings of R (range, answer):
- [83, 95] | 62.71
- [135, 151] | 69.05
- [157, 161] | 54.26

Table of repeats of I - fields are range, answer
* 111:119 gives 63.5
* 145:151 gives 30.1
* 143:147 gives 35.5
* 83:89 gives 51.8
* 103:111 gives 65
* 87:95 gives 57.3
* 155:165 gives 51.8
